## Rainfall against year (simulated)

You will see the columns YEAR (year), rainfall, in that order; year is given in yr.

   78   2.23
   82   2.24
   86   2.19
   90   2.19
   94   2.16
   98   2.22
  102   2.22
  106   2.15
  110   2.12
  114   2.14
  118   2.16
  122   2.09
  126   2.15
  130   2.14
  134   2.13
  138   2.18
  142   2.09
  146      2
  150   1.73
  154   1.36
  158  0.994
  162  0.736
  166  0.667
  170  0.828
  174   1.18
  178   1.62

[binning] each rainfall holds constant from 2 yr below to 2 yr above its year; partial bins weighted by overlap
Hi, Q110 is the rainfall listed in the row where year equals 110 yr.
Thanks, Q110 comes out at 2.12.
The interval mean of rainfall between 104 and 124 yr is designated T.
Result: 2.13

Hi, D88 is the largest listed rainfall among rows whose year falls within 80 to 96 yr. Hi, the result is 2.24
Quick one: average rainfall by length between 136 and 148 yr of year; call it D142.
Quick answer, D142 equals 2.09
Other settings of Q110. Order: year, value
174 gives 1.18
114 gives 2.14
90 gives 2.19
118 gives 2.16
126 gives 2.15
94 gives 2.16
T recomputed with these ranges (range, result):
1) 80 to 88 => 2.21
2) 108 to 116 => 2.13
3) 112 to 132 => 2.14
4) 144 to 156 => 1.7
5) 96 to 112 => 2.18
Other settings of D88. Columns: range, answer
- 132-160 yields 2.18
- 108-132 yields 2.16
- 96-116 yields 2.22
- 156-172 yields 0.994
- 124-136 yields 2.15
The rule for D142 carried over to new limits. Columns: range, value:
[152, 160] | 1.18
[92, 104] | 2.2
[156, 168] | 0.799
